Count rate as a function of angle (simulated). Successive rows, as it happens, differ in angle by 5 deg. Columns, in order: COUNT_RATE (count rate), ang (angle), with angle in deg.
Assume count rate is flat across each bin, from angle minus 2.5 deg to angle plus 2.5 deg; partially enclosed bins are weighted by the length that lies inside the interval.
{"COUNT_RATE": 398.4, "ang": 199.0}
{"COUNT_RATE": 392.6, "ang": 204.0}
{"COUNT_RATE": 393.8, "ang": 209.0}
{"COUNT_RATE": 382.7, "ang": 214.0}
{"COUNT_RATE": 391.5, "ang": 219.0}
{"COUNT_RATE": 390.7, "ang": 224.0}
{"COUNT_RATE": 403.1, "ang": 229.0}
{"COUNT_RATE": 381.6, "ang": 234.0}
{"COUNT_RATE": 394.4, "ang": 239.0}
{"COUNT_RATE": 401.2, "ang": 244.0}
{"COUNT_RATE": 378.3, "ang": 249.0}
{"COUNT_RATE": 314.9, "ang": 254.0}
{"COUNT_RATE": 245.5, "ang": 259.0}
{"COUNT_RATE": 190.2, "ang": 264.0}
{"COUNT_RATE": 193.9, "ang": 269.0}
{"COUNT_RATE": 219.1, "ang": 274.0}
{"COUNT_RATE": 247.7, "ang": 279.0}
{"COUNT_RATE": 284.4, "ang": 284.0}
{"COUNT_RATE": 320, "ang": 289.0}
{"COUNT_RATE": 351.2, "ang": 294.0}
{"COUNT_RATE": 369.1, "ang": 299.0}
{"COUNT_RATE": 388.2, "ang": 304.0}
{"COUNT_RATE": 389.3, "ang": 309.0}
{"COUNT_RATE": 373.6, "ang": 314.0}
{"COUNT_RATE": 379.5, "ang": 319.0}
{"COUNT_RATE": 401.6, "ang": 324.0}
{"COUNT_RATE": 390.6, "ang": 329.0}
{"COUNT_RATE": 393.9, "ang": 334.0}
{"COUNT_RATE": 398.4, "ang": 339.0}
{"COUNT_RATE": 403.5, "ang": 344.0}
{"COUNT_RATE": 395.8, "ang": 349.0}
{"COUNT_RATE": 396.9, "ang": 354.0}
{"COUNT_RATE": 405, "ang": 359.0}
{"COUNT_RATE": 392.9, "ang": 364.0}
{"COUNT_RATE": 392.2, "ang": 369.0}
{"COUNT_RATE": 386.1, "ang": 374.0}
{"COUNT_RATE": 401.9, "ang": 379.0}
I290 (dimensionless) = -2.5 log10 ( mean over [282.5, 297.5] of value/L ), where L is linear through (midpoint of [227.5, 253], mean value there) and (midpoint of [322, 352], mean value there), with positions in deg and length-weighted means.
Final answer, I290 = 0.21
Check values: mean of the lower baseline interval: 387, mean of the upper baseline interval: 397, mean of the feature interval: 324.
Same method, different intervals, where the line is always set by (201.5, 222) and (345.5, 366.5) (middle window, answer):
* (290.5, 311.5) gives 0.07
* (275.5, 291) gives 0.38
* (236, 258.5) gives 0.09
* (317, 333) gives 0.01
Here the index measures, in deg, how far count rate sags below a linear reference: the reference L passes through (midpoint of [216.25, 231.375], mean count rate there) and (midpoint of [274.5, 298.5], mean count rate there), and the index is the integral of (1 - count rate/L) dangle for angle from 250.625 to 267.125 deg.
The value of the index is 4.2 deg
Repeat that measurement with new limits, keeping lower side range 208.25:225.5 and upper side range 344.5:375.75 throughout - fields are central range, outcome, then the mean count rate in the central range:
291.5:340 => 1.3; 383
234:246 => -0.1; 394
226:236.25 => -0.1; 393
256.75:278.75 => 9.9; 215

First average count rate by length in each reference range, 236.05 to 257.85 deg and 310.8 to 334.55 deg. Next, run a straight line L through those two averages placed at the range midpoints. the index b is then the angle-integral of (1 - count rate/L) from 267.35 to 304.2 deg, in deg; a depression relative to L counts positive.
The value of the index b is 8.2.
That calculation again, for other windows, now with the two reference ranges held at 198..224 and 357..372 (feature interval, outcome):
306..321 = 0.51 deg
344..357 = -0.08 deg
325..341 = 0.01 deg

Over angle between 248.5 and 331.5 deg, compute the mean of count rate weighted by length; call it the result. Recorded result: 318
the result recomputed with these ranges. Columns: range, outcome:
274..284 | 250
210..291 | 323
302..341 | 389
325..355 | 397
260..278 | 209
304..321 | 382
